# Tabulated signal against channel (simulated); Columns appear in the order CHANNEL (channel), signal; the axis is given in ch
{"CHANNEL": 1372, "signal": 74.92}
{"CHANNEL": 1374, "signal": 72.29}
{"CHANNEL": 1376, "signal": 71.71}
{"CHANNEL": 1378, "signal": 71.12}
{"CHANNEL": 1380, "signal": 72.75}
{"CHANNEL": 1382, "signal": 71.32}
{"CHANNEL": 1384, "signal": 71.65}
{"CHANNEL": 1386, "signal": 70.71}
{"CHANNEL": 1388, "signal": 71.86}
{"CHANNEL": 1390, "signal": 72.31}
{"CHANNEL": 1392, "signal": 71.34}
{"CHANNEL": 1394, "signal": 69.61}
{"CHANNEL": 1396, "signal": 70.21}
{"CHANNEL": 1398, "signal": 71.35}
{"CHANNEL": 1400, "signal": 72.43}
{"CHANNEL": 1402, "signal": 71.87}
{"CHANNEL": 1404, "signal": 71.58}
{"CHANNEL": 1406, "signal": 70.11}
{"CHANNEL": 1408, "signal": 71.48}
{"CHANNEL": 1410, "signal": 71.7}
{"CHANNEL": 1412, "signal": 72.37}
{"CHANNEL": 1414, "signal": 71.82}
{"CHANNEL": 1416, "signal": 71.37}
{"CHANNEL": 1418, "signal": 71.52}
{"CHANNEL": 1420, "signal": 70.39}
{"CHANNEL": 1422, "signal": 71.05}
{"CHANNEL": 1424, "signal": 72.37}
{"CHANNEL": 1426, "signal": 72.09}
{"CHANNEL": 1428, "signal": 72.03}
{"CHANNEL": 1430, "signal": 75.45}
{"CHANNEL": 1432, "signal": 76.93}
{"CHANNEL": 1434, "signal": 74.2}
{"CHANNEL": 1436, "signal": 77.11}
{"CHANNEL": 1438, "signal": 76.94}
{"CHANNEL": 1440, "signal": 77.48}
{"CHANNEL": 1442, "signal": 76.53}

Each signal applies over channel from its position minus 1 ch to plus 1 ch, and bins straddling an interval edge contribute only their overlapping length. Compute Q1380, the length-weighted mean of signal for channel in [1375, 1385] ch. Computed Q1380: 71.7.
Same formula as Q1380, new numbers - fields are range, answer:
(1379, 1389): 71.7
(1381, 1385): 71.5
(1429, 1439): 76.1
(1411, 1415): 72.1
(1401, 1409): 71.3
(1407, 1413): 71.9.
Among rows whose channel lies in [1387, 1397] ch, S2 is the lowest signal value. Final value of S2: 69.61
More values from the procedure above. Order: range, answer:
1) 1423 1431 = 72.03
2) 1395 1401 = 70.21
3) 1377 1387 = 70.71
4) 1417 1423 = 70.39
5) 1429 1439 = 74.2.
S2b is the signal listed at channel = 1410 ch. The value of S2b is 71.7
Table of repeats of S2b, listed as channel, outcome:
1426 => 72.09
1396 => 70.21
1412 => 72.37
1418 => 71.52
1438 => 76.94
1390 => 72.31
